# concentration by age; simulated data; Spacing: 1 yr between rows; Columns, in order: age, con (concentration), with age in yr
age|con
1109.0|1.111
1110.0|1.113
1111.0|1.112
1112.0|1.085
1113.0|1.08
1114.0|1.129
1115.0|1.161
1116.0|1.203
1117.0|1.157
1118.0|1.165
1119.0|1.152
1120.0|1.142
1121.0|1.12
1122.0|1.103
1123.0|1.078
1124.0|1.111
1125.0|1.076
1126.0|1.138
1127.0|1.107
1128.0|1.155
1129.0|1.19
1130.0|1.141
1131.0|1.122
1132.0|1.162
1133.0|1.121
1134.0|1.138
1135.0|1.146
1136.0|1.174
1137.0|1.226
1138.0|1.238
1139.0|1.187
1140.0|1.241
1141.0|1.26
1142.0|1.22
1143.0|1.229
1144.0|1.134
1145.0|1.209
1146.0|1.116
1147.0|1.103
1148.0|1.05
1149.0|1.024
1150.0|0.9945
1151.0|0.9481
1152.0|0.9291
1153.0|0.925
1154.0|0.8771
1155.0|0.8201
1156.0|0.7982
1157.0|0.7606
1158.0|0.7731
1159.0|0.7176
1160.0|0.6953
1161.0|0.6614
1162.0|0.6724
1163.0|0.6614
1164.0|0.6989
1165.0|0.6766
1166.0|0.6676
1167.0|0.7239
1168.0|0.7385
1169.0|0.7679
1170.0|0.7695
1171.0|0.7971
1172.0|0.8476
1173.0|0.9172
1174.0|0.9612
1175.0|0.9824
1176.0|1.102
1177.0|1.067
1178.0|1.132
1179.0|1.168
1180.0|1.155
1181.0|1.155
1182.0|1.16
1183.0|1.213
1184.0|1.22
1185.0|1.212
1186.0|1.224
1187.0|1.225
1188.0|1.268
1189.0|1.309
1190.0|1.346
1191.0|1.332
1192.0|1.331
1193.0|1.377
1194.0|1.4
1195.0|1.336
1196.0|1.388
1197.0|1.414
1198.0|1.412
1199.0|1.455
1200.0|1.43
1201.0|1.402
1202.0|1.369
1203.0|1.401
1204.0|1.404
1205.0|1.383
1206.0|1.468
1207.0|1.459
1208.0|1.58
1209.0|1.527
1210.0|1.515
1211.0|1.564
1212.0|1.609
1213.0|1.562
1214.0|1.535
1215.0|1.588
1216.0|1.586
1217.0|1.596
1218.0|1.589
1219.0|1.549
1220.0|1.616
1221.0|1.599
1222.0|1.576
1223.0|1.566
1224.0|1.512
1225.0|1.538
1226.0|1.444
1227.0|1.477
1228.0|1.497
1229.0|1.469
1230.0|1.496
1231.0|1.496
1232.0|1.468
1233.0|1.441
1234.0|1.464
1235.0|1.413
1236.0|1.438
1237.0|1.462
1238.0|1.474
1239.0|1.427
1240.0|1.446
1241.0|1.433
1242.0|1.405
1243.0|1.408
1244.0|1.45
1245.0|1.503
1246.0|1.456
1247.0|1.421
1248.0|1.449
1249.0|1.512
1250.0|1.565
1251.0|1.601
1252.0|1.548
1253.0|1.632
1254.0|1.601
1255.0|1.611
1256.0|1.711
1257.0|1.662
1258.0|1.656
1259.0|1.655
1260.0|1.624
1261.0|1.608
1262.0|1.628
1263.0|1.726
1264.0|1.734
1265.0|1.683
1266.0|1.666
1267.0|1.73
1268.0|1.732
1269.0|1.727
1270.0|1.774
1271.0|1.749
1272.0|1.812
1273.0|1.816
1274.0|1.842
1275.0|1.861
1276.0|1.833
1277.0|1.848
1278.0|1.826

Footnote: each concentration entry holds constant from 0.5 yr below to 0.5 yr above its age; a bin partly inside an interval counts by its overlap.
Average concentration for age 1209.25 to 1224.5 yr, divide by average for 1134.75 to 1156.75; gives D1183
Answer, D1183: 1.45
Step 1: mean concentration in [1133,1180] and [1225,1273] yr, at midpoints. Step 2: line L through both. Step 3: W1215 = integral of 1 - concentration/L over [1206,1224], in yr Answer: -3.0 yr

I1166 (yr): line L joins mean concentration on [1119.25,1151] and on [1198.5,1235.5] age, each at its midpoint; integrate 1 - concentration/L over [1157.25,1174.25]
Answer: 7.1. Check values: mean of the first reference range 1.14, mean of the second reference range 1.5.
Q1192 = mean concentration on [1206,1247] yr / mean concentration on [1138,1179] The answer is 1.62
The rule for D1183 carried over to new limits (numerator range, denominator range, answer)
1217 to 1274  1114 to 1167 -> 1.53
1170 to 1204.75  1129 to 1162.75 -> 1.20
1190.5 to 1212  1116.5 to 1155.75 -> 1.29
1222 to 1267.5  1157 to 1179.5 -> 1.86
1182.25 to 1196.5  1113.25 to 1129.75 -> 1.14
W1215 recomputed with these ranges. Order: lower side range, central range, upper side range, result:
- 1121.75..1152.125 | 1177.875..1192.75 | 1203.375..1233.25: 1.43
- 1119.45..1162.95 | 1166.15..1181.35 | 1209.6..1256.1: 3.39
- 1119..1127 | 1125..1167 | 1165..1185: 2.22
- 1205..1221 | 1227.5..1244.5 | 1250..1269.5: 1.61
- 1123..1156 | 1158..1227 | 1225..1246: 3.93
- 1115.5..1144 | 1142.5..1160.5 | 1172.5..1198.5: 3.55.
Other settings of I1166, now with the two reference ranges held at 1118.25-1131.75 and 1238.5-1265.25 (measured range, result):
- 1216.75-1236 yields -0.5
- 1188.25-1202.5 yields -0.1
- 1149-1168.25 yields 7.1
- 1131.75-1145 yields -0.2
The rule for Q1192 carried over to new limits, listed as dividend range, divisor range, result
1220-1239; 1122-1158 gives 1.37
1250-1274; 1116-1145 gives 1.45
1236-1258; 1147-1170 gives 1.88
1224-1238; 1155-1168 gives 2.06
